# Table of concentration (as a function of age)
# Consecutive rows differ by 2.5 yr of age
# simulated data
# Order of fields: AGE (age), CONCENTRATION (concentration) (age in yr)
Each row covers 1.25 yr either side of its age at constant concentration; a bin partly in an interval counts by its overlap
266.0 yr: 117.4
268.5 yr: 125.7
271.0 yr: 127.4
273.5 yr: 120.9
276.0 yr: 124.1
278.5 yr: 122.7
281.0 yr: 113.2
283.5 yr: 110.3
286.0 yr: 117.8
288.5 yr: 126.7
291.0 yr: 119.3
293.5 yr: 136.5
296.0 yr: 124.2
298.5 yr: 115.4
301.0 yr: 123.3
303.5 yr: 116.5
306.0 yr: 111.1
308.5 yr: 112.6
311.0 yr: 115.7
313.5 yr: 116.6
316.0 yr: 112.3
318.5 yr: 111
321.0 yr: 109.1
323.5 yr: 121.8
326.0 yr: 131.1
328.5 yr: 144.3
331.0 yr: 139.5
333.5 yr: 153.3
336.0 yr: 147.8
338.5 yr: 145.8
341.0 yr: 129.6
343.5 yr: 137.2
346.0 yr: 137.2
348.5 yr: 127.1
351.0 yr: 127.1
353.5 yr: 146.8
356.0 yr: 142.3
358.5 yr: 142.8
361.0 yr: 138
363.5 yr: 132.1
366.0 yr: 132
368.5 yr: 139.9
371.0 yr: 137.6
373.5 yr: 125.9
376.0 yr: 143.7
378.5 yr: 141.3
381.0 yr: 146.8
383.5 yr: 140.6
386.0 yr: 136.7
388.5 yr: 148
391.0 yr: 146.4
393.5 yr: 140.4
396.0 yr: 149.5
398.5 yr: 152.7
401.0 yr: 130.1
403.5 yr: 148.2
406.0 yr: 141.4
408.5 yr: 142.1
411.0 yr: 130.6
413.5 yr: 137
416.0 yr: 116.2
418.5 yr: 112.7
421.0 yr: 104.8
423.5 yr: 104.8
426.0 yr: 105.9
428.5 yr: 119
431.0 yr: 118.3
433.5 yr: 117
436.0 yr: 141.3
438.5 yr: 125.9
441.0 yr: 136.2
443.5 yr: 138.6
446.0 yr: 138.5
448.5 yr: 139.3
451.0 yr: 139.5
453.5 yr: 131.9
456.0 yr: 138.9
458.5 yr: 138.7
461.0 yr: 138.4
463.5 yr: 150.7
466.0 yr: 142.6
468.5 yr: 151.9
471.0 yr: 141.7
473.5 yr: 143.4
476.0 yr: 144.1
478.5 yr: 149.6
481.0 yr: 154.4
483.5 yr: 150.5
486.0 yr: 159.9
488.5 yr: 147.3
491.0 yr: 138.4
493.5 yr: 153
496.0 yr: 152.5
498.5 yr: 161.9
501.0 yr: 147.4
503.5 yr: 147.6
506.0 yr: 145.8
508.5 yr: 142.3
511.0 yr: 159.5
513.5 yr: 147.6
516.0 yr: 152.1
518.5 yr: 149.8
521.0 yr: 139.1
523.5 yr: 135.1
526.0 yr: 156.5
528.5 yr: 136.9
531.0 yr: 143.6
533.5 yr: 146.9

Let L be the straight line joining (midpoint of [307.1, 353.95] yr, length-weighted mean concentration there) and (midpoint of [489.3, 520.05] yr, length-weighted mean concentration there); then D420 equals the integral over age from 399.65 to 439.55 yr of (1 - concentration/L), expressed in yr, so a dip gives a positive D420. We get 4.3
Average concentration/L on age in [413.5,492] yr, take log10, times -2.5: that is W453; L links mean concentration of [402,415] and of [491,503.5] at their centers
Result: 0.08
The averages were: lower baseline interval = 139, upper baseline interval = 152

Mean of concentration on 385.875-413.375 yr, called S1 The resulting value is 142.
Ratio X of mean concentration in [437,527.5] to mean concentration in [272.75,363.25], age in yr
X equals 1.1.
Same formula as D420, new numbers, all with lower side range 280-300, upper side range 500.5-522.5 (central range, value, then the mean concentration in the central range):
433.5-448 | 0.47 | 135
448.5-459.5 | 0.25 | 137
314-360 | -2.55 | 133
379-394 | -1.22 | 143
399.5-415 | -0.36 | 138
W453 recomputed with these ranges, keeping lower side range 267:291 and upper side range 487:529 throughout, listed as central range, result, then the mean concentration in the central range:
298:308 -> 0.066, 116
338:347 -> -0.069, 137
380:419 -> -0.032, 139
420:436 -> 0.212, 114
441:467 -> 0.017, 140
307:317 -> 0.095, 114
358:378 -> -0.041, 136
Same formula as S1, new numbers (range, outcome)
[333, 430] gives 135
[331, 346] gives 142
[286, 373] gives 129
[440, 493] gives 144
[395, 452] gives 130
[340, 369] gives 136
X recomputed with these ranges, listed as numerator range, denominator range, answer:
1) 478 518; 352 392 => 1.08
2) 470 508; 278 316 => 1.26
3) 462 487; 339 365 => 1.09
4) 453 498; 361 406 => 1.04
